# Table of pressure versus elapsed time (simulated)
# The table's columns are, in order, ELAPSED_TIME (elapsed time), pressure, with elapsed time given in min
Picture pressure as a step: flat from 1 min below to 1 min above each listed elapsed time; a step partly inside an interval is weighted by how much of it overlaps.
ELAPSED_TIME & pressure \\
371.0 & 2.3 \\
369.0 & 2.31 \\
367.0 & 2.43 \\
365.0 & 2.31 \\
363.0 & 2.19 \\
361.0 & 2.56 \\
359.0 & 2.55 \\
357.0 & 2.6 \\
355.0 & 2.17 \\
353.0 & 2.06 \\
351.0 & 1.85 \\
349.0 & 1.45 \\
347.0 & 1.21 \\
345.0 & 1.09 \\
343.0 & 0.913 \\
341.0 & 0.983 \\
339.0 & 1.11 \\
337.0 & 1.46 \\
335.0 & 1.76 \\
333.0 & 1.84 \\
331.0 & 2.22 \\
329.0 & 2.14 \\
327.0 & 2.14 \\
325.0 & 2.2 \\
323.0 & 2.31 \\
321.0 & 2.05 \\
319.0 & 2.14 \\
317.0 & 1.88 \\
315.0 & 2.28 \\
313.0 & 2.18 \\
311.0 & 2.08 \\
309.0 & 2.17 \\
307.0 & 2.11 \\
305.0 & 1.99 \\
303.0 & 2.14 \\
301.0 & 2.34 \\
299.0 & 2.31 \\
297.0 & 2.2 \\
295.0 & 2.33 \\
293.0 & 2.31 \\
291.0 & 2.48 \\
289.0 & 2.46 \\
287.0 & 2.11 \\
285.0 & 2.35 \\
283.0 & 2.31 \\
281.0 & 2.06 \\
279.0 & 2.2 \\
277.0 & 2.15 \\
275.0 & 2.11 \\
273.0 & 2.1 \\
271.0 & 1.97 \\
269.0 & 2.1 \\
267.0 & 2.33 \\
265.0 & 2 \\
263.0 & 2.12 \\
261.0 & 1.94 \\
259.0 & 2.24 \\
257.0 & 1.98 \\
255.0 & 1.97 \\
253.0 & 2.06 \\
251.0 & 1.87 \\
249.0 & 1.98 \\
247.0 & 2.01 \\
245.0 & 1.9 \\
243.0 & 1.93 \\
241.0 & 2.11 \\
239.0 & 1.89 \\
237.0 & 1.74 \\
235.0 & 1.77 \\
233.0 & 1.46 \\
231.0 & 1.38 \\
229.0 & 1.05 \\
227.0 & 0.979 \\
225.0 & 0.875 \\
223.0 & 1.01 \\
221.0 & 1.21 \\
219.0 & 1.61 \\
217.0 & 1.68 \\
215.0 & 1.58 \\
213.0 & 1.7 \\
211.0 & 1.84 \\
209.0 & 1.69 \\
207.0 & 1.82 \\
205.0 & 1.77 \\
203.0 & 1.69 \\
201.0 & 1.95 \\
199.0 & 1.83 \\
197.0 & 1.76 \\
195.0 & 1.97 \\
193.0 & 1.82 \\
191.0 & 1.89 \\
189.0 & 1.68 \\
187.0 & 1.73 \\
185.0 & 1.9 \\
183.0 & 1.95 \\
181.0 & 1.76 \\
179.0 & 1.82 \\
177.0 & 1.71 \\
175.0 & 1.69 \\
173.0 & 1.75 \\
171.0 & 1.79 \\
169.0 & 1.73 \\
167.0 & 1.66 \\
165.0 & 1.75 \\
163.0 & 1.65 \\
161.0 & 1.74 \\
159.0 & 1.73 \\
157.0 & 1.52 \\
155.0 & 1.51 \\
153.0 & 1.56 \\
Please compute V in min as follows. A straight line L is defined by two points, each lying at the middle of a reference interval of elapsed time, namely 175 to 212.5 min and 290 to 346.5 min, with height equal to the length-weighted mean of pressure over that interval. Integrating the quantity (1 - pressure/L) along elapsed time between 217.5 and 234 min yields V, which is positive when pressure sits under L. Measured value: 5.7 min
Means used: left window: 1.81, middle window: 1.21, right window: 1.96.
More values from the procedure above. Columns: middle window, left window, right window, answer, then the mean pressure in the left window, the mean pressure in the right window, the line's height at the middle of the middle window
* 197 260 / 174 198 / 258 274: 8.6 min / 1.81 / 2.1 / 1.96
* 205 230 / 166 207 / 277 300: 6.4 min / 1.79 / 2.28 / 1.94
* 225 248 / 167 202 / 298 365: 2.9 min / 1.8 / 1.96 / 1.86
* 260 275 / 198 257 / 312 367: -2.7 min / 1.67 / 1.92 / 1.76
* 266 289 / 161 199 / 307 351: -4.9 min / 1.78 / 1.8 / 1.79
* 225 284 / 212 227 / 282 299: -2.2 min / 1.35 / 2.32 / 1.83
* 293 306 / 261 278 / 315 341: -1.4 min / 2.1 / 1.91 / 2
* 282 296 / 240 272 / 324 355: -3.4 min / 2.03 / 1.65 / 1.88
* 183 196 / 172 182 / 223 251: -0.9 min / 1.75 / 1.61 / 1.72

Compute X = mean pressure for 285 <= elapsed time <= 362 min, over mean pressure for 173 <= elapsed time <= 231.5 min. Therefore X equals 1.2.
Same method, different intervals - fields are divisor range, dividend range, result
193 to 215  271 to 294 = 1.24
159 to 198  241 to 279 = 1.15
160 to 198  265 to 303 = 1.25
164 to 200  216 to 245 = 0.83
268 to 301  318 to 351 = 0.76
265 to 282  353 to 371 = 1.12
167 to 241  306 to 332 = 1.29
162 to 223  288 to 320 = 1.28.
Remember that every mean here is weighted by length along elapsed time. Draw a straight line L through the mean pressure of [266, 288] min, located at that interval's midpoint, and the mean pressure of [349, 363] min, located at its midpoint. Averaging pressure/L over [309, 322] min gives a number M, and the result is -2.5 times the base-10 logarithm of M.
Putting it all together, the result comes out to 0.04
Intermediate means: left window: 2.16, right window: 2.23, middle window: 2.11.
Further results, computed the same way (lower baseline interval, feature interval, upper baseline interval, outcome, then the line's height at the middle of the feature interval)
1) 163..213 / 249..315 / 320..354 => -0.242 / 1.73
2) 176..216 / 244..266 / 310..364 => -0.094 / 1.84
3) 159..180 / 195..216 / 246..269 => 0.051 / 1.86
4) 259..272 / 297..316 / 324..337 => -0.074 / 2.04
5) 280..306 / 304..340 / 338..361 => -0.022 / 1.96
